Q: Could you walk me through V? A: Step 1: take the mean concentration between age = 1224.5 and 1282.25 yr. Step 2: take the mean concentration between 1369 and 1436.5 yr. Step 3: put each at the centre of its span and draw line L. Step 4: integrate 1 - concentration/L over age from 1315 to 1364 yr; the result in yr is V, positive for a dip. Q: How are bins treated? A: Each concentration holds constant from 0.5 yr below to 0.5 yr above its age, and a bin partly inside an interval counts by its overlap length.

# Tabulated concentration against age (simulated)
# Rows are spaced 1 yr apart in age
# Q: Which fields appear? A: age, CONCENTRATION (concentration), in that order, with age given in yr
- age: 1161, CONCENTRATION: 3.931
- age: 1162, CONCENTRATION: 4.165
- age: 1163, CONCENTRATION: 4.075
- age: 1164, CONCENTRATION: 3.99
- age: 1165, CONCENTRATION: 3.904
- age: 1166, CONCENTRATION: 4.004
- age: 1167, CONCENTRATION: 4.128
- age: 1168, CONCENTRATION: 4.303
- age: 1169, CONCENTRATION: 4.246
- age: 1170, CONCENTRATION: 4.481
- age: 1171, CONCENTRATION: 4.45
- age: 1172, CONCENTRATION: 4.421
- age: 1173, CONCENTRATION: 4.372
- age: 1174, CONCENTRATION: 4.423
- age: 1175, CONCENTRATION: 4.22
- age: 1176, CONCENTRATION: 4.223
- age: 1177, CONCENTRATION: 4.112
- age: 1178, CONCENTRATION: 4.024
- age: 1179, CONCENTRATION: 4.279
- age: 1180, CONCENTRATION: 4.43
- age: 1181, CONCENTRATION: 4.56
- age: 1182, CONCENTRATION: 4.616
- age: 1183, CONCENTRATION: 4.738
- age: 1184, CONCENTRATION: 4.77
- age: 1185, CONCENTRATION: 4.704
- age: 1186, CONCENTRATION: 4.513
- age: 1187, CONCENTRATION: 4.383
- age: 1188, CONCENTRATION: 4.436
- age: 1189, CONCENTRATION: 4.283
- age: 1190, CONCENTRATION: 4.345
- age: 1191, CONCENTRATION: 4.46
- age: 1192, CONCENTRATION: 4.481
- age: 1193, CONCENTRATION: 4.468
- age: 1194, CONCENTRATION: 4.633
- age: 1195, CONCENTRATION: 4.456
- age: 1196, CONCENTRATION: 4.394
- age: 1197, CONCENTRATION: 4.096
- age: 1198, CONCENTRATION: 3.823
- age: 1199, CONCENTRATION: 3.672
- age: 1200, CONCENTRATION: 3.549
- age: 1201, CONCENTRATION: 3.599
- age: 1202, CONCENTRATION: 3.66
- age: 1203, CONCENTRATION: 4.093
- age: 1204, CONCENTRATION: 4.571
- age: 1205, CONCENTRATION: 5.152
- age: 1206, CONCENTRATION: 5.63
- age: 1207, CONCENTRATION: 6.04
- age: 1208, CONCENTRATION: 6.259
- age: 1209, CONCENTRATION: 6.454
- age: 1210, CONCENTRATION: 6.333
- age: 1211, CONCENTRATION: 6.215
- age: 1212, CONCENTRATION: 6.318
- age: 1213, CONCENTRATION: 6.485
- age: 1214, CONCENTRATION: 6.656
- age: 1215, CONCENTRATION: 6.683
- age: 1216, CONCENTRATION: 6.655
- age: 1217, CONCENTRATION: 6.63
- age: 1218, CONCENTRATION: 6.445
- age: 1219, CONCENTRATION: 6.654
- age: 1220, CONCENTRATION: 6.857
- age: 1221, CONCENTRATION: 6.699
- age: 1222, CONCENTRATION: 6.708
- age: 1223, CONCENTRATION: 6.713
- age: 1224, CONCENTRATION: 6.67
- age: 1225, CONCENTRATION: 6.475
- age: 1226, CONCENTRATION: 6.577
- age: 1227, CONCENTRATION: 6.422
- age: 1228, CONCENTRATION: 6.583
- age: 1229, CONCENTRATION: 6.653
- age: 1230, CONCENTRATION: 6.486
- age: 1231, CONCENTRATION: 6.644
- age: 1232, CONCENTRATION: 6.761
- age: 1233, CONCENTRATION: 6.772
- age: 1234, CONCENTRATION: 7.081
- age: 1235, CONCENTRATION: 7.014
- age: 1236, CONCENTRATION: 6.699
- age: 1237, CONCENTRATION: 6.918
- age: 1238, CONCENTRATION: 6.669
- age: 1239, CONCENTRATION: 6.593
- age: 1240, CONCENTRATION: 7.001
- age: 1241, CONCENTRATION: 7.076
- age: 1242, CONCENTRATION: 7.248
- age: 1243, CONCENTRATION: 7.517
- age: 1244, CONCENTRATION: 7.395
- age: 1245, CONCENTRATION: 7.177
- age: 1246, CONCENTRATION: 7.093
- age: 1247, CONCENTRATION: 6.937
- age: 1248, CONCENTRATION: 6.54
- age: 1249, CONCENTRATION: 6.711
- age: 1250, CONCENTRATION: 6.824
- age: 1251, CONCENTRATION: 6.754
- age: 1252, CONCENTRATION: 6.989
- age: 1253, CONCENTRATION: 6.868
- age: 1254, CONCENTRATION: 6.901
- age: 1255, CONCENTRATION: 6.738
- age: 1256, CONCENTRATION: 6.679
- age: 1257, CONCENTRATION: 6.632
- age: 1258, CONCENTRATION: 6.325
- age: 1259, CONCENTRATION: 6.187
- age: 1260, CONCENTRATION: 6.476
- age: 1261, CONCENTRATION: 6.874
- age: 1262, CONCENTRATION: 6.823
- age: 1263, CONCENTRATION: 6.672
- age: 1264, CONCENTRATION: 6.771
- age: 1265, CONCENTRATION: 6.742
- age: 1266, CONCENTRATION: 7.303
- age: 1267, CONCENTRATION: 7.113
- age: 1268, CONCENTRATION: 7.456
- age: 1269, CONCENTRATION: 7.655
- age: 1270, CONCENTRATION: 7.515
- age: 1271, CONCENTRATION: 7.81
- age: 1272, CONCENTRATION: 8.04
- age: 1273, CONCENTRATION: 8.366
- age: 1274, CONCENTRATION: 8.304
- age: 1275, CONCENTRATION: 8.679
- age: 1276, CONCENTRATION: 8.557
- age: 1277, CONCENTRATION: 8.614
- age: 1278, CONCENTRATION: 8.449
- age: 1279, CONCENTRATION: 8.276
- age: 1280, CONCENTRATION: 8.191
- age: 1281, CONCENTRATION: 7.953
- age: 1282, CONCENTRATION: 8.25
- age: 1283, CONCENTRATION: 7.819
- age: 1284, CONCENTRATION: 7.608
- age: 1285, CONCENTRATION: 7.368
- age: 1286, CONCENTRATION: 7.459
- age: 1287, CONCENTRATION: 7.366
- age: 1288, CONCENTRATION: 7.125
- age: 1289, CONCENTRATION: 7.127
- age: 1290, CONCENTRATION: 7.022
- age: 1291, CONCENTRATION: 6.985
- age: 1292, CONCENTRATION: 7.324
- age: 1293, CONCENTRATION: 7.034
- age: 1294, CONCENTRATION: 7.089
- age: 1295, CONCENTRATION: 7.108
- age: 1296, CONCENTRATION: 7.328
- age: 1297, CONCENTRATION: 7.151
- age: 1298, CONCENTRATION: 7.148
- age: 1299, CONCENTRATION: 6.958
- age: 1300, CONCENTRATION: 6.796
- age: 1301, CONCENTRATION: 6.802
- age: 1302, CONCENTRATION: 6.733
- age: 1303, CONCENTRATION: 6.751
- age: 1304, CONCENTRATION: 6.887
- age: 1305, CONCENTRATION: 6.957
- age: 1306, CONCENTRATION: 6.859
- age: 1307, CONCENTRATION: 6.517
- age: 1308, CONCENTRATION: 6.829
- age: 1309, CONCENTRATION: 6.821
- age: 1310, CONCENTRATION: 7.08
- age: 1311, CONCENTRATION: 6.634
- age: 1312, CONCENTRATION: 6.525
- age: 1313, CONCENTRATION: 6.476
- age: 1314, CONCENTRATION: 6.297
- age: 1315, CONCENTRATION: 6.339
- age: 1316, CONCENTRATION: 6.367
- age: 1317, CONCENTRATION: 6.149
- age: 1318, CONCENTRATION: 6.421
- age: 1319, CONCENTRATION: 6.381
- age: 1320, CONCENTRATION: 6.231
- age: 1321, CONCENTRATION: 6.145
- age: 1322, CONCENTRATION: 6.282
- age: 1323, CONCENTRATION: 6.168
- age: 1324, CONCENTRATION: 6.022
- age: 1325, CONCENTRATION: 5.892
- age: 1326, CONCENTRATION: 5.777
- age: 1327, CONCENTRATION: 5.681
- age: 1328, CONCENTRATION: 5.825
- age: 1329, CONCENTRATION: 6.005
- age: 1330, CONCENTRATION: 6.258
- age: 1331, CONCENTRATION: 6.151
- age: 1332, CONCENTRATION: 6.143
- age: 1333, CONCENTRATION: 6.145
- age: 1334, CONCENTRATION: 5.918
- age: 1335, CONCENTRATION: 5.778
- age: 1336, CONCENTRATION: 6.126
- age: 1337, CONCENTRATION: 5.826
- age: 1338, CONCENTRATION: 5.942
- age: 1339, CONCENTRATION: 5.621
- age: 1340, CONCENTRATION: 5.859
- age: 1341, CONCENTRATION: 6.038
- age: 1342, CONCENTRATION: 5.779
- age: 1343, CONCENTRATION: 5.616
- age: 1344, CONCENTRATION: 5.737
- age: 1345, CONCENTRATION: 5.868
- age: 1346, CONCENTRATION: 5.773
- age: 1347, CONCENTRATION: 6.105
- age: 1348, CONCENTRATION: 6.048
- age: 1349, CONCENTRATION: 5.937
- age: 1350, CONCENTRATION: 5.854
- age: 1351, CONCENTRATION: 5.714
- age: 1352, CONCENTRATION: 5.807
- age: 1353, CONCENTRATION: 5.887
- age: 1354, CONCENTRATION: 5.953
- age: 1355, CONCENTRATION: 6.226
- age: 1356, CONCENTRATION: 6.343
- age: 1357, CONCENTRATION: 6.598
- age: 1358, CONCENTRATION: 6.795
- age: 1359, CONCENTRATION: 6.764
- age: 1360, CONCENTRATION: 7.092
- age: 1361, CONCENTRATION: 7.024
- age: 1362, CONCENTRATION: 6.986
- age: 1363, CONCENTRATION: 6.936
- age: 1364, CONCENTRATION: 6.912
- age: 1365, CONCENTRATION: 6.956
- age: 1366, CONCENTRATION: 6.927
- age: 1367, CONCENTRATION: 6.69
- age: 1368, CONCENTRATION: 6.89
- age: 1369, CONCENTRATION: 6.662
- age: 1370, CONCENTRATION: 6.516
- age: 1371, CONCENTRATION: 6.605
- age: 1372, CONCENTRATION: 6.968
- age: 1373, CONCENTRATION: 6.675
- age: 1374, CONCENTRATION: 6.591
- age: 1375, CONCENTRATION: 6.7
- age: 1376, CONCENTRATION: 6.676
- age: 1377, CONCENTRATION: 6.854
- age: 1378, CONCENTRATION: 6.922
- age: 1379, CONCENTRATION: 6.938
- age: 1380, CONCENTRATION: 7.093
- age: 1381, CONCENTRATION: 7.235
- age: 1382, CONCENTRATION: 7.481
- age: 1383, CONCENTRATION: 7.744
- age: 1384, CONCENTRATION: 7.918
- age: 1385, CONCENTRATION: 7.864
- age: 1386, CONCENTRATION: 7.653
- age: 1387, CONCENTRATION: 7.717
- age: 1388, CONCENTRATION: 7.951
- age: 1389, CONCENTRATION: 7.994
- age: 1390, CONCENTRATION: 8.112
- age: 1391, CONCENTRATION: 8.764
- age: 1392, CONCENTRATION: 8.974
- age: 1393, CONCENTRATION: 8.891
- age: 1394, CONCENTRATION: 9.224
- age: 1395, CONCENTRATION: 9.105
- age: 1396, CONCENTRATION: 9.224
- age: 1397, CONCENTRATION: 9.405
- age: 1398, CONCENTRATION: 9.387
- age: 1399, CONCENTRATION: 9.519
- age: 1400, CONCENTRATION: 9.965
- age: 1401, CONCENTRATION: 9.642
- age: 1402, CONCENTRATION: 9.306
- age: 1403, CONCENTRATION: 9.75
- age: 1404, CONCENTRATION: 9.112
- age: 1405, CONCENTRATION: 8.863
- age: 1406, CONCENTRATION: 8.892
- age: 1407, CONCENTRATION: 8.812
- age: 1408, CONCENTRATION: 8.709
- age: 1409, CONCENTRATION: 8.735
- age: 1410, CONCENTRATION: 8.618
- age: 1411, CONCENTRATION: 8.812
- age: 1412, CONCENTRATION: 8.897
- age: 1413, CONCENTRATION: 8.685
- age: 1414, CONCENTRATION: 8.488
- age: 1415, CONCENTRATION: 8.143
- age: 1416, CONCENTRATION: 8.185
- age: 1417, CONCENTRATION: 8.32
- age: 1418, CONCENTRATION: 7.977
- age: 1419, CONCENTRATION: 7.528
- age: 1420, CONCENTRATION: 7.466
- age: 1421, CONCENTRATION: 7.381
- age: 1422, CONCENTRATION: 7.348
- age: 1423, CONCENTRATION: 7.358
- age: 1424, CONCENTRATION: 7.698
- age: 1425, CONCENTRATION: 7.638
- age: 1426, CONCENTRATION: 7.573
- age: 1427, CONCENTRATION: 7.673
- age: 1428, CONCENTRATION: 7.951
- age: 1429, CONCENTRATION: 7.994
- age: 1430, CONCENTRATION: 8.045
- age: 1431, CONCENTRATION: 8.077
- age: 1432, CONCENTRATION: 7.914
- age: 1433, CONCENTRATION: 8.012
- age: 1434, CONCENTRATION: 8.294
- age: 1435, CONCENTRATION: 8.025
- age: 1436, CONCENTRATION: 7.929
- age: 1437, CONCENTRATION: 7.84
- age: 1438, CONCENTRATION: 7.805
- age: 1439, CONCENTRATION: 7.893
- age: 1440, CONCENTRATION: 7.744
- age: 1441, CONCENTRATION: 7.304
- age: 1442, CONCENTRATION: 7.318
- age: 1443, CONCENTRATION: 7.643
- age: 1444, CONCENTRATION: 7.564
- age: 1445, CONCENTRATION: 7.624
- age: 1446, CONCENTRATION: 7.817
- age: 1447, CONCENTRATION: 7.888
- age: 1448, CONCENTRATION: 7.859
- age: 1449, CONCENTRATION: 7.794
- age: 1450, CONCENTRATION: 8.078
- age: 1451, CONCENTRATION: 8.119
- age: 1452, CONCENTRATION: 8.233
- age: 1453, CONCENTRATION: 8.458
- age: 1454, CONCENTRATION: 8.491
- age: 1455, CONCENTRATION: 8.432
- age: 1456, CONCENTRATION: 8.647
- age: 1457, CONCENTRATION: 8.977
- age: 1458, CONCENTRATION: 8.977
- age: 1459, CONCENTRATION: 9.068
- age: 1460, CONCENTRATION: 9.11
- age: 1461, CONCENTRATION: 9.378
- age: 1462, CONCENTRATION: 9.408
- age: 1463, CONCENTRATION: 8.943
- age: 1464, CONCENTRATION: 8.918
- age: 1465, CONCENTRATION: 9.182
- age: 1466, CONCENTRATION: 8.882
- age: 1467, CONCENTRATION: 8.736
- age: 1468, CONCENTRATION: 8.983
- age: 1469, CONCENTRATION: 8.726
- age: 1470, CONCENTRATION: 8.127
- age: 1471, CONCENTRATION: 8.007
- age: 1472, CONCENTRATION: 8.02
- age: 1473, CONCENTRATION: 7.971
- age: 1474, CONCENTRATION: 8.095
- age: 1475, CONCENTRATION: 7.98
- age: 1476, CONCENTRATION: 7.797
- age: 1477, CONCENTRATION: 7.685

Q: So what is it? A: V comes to 9.91 yr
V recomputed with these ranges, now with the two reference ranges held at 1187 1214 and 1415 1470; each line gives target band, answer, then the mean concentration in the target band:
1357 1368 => 0.27 yr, 6.89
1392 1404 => -2.90 yr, 9.37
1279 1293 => -3.47 yr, 7.52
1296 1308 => -1.24 yr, 6.89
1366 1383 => 0.84 yr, 6.87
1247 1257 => -2.18 yr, 6.78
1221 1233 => -3.20 yr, 6.62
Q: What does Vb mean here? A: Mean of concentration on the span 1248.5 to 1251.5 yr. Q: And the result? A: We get 6.76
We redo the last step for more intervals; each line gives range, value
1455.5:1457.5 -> 8.81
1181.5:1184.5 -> 4.71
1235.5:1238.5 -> 6.76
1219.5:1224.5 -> 6.73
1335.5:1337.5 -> 5.98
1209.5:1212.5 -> 6.29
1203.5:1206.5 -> 5.12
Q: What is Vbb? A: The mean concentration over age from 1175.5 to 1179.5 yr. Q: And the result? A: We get 4.16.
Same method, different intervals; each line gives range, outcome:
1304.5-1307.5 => 6.78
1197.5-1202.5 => 3.66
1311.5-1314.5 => 6.43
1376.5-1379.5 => 6.9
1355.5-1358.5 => 6.58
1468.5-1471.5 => 8.29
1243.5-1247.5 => 7.15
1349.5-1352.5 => 5.79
